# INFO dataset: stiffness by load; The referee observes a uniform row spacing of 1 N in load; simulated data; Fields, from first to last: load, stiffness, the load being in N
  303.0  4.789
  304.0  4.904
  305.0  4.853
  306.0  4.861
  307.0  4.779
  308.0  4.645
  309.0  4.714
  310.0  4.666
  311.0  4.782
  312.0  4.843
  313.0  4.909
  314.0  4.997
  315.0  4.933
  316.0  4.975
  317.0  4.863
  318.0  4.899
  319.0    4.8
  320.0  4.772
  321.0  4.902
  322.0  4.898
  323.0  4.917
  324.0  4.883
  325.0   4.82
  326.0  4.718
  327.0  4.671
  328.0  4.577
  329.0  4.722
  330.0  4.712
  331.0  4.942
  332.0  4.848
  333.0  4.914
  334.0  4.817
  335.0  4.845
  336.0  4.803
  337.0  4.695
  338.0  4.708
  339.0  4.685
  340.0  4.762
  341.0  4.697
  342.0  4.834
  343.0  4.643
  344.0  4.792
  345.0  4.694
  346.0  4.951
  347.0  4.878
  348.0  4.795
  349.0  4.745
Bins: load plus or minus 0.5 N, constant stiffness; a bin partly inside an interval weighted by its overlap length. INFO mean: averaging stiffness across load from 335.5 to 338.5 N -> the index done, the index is 4.74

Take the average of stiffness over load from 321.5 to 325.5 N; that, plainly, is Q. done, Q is 4.88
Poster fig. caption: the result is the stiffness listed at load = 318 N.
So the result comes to 4.899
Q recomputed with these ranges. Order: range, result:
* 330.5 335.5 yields 4.87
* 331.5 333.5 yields 4.88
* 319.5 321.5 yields 4.84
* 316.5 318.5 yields 4.88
